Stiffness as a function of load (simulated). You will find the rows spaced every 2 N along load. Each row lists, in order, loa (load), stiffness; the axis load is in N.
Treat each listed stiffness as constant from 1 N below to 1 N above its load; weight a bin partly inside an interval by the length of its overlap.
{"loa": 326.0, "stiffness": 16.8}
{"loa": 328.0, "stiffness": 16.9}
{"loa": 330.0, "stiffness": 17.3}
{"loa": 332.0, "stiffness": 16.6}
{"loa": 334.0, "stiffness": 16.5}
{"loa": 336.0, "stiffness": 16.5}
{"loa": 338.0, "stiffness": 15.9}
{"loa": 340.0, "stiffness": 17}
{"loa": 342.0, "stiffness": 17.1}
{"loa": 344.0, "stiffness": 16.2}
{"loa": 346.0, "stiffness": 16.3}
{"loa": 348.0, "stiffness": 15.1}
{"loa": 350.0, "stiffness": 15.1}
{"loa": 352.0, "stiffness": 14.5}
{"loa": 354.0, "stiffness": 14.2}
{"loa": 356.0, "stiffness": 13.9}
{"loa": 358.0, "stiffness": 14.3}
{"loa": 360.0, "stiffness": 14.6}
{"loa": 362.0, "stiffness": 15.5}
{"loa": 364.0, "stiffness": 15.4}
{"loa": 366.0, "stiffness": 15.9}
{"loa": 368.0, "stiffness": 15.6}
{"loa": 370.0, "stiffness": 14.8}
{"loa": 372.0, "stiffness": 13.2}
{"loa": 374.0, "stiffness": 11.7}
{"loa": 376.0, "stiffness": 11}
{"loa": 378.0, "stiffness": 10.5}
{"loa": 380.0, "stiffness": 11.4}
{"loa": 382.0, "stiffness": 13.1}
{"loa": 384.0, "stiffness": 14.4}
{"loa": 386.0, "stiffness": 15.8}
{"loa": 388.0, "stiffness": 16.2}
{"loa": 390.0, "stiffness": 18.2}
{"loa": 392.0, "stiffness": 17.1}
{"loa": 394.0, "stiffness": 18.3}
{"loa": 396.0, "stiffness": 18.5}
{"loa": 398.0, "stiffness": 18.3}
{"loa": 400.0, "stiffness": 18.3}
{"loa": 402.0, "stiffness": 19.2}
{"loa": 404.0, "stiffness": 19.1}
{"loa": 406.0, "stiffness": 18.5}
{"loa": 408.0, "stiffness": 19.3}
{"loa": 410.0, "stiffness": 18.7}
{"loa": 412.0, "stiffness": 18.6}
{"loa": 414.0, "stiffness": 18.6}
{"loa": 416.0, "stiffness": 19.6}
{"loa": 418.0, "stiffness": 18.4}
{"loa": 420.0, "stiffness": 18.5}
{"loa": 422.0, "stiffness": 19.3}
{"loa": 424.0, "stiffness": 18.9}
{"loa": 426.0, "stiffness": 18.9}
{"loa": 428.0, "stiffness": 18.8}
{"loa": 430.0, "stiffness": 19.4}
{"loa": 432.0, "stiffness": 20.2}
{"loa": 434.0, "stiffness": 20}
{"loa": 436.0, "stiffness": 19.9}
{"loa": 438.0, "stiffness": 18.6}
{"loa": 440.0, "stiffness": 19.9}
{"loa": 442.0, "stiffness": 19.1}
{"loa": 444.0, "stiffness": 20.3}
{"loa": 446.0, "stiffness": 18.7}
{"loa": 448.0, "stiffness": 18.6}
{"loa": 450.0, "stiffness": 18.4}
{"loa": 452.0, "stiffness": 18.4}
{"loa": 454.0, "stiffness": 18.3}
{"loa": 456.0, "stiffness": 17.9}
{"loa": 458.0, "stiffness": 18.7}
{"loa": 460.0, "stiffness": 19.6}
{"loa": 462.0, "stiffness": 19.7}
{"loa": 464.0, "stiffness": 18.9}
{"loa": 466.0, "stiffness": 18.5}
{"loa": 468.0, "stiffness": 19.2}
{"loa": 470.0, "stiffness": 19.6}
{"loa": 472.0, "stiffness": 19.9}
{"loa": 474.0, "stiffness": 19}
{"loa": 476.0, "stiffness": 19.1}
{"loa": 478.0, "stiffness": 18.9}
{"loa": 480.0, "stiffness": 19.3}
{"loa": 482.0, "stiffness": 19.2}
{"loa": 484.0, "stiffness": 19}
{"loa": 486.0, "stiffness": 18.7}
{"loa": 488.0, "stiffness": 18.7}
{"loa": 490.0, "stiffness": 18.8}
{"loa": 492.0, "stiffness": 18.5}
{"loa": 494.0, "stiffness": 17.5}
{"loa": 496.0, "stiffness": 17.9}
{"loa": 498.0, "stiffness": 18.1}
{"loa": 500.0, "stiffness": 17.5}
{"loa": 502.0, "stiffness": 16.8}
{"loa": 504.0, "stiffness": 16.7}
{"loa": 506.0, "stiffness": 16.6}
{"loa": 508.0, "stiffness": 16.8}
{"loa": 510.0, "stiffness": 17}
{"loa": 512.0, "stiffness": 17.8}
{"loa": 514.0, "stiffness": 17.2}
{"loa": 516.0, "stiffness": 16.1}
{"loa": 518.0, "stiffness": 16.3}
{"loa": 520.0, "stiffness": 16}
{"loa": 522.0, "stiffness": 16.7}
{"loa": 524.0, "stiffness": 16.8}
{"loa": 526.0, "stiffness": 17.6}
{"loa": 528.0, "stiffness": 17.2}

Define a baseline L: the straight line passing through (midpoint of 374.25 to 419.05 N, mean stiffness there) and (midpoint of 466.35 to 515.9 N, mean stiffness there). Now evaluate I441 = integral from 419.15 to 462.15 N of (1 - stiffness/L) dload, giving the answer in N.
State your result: -4.0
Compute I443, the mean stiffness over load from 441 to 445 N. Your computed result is 19.7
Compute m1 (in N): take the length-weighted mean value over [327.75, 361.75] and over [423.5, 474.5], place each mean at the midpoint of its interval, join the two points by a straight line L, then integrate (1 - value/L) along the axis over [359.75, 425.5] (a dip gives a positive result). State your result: 3.07 N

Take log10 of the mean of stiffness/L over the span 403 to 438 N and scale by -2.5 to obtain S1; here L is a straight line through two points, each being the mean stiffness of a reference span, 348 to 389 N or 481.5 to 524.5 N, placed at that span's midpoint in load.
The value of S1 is -0.233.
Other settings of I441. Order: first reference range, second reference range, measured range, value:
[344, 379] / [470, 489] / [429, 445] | -2.1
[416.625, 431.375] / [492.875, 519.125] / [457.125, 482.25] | -1.8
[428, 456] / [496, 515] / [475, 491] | -1.0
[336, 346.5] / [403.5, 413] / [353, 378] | 4.8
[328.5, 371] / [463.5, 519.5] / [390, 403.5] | -1.5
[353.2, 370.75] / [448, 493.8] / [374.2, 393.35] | 1.9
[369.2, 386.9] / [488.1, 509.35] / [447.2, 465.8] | -3.3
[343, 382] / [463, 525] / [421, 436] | -3.1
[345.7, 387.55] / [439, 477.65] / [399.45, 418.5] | -2.9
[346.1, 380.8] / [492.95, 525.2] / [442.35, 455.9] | -2.6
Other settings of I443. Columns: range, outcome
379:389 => 14.2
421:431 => 19.1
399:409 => 18.9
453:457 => 18.1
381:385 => 13.8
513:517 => 16.6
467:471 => 19.4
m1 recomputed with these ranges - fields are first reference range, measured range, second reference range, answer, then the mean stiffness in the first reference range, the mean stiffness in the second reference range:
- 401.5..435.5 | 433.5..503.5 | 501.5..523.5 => -3.9 N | 19.1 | 16.7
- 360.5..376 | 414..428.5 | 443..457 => -1.5 N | 14.4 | 18.7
